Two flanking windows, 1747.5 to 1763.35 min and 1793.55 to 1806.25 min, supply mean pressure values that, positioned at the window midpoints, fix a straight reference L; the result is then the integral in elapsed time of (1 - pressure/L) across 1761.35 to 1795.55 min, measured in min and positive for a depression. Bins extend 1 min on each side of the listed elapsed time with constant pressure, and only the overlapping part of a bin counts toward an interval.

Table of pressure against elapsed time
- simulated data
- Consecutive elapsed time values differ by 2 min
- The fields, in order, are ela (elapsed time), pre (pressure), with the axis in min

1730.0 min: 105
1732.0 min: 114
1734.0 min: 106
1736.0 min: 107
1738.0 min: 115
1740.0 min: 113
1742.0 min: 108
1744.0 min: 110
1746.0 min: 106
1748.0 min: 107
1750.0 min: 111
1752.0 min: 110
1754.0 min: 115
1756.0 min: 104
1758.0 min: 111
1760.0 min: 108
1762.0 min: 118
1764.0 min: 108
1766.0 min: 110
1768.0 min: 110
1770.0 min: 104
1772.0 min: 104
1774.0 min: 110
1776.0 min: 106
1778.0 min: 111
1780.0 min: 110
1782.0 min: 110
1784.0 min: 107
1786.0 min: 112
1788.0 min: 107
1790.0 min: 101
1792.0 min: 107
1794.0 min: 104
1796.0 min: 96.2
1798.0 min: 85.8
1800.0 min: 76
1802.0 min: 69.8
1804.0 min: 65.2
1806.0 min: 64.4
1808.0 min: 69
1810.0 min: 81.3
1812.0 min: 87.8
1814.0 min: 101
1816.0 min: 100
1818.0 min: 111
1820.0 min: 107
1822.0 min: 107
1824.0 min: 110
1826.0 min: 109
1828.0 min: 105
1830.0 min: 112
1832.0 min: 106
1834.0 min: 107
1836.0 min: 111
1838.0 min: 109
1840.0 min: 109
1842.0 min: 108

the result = -4.9 min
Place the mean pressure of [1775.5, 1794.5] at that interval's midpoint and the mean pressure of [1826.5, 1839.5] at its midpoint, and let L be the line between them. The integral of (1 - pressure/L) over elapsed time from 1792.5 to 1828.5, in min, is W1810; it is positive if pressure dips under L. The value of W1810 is 5.5 min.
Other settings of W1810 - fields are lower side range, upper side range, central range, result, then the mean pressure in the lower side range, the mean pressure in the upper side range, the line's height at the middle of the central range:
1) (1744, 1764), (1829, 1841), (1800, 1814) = 4.38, 110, 109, 109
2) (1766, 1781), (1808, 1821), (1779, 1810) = 3.10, 108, 95.8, 102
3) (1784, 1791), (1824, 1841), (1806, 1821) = 2.21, 107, 109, 108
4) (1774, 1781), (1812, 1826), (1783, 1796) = 0.29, 109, 105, 108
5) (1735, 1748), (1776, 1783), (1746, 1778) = 0.19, 110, 110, 110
